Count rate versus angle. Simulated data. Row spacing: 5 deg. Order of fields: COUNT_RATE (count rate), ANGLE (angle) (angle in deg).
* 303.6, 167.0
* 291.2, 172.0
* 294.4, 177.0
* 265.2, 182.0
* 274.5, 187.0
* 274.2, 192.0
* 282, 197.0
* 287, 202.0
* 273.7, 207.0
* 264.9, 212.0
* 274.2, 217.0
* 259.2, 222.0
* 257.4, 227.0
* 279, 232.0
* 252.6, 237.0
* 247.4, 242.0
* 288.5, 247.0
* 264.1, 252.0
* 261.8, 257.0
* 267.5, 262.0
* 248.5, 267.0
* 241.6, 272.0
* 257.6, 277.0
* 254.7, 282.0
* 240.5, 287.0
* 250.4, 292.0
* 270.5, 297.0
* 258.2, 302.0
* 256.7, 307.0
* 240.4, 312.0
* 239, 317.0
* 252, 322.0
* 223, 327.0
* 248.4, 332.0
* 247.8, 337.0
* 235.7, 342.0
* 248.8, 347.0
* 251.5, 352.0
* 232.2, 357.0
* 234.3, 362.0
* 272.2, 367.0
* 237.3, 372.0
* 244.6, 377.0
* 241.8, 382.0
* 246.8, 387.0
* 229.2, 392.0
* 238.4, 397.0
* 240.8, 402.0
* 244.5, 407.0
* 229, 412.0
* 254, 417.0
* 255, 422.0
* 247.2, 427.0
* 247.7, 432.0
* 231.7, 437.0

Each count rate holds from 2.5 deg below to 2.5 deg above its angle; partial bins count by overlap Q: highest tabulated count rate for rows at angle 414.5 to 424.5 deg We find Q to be 255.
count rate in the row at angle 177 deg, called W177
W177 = 294.4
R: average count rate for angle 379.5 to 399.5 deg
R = 239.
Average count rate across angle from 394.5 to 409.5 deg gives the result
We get 241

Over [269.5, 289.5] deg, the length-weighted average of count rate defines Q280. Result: 249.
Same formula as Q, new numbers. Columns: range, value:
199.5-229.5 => 287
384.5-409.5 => 246.8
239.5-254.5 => 288.5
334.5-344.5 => 247.8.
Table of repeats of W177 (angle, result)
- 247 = 288.5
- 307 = 256.7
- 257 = 261.8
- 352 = 251.5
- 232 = 279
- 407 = 244.5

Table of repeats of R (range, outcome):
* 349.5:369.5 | 248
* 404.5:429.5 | 246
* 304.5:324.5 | 247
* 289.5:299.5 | 260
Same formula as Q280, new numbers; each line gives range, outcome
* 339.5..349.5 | 242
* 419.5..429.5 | 251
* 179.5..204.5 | 277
